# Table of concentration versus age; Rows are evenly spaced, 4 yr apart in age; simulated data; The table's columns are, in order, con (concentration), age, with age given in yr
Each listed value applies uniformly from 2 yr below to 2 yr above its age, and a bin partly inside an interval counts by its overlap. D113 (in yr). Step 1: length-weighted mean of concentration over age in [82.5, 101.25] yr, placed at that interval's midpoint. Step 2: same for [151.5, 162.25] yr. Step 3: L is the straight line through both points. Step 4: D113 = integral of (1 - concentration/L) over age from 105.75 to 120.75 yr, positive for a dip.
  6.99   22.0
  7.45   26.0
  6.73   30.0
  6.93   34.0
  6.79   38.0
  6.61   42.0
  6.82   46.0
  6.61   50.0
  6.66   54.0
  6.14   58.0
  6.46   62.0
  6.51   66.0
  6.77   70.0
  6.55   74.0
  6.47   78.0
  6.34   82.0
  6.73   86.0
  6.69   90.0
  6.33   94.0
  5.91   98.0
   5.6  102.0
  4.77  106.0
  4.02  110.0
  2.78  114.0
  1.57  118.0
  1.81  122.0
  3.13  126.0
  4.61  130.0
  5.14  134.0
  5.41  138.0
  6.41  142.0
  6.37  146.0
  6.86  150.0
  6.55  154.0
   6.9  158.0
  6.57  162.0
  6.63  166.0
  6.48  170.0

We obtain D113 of 7.9 yr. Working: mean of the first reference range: 6.35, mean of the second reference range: 6.7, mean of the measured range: 3.04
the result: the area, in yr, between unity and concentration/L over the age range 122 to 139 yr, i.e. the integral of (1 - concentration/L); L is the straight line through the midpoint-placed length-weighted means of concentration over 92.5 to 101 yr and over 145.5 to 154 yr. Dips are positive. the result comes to 5.9 yr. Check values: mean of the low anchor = 6.05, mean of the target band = 4.2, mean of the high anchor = 6.64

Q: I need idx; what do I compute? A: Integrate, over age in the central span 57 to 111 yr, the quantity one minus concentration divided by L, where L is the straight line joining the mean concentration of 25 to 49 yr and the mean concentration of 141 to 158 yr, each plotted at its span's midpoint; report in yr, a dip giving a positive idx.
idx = 4.96 yr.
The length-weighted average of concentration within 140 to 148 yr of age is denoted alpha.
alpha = 6.39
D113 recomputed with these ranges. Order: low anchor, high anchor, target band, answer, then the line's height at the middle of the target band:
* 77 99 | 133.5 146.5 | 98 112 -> 2.9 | 6.24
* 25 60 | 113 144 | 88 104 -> -3.7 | 4.96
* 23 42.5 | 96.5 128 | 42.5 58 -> -1.0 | 6.21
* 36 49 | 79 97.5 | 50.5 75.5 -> 0.4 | 6.61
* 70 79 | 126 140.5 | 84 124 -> 8.2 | 5.7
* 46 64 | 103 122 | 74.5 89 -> -4.5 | 4.99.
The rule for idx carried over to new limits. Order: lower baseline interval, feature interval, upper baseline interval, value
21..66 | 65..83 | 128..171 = 0.1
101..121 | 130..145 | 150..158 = -0.1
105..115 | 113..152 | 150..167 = 6.6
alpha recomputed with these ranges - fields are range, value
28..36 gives 6.83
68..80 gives 6.6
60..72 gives 6.58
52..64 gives 6.42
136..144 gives 5.91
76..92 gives 6.56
